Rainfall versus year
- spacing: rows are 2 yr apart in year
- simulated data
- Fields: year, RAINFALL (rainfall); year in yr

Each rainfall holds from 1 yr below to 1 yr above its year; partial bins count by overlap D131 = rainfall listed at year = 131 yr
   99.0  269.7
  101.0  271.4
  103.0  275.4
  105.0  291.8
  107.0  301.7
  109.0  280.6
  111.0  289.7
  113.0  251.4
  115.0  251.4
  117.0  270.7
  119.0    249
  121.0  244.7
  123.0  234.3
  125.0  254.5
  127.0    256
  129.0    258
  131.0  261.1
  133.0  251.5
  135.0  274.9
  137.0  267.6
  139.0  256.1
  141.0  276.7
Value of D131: 261.1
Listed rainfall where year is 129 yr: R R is 258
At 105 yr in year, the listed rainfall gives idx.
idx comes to 291.8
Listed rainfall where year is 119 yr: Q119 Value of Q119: 249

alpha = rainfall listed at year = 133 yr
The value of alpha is 251.5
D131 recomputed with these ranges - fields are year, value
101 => 271.4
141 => 276.7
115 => 251.4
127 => 256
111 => 289.7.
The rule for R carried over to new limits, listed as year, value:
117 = 270.7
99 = 269.7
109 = 280.6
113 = 251.4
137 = 267.6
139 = 256.1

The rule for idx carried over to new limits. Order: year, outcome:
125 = 254.5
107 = 301.7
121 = 244.7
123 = 234.3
